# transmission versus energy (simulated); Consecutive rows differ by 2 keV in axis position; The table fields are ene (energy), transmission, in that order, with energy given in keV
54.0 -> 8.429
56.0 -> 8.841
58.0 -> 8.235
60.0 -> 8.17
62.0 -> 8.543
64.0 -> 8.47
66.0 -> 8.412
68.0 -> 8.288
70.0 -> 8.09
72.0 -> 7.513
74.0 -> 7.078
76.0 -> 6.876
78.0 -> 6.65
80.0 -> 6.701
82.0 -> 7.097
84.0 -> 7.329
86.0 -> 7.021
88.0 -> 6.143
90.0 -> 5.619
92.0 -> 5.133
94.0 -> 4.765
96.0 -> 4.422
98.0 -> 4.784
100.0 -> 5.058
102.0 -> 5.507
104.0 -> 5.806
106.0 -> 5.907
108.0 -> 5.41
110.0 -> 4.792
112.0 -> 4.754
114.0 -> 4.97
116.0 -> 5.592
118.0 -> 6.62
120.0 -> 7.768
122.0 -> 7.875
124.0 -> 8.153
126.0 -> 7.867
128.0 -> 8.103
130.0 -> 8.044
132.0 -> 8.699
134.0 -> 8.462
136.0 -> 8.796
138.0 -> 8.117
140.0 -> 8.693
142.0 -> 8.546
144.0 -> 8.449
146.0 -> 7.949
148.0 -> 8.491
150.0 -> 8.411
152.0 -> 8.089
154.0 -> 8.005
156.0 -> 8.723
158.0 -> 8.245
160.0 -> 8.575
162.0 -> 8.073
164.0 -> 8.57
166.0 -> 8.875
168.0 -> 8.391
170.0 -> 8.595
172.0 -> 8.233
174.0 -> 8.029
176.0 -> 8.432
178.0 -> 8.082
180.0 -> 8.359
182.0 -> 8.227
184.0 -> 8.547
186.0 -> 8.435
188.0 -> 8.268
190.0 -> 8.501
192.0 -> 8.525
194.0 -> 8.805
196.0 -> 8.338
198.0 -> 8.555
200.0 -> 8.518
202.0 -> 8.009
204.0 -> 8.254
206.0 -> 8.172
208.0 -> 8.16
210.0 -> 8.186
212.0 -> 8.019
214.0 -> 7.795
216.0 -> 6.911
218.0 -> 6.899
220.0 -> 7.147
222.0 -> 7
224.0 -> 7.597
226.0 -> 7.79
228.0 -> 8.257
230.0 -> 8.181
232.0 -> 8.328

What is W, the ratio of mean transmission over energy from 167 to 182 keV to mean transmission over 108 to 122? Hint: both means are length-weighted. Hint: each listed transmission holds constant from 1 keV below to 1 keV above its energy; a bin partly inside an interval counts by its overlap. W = 1.41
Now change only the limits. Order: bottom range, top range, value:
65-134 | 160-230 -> 1.24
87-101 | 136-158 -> 1.63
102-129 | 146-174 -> 1.31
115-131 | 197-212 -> 1.10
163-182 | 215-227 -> 0.86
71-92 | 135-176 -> 1.25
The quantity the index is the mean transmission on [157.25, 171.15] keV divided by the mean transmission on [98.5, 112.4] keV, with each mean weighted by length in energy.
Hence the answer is 1.6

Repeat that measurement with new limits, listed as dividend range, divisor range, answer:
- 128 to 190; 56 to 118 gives 1.29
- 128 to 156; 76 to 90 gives 1.24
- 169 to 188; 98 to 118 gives 1.56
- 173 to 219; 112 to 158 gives 1.04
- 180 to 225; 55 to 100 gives 1.16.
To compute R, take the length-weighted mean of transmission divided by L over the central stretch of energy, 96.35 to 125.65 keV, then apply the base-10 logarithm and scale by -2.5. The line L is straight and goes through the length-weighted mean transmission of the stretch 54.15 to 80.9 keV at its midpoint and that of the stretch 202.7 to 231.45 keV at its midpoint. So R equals 0.30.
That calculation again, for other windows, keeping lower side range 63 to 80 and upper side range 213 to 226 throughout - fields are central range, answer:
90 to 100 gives 0.47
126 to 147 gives -0.12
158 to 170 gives -0.15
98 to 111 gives 0.37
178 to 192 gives -0.14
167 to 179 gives -0.13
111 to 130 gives 0.09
